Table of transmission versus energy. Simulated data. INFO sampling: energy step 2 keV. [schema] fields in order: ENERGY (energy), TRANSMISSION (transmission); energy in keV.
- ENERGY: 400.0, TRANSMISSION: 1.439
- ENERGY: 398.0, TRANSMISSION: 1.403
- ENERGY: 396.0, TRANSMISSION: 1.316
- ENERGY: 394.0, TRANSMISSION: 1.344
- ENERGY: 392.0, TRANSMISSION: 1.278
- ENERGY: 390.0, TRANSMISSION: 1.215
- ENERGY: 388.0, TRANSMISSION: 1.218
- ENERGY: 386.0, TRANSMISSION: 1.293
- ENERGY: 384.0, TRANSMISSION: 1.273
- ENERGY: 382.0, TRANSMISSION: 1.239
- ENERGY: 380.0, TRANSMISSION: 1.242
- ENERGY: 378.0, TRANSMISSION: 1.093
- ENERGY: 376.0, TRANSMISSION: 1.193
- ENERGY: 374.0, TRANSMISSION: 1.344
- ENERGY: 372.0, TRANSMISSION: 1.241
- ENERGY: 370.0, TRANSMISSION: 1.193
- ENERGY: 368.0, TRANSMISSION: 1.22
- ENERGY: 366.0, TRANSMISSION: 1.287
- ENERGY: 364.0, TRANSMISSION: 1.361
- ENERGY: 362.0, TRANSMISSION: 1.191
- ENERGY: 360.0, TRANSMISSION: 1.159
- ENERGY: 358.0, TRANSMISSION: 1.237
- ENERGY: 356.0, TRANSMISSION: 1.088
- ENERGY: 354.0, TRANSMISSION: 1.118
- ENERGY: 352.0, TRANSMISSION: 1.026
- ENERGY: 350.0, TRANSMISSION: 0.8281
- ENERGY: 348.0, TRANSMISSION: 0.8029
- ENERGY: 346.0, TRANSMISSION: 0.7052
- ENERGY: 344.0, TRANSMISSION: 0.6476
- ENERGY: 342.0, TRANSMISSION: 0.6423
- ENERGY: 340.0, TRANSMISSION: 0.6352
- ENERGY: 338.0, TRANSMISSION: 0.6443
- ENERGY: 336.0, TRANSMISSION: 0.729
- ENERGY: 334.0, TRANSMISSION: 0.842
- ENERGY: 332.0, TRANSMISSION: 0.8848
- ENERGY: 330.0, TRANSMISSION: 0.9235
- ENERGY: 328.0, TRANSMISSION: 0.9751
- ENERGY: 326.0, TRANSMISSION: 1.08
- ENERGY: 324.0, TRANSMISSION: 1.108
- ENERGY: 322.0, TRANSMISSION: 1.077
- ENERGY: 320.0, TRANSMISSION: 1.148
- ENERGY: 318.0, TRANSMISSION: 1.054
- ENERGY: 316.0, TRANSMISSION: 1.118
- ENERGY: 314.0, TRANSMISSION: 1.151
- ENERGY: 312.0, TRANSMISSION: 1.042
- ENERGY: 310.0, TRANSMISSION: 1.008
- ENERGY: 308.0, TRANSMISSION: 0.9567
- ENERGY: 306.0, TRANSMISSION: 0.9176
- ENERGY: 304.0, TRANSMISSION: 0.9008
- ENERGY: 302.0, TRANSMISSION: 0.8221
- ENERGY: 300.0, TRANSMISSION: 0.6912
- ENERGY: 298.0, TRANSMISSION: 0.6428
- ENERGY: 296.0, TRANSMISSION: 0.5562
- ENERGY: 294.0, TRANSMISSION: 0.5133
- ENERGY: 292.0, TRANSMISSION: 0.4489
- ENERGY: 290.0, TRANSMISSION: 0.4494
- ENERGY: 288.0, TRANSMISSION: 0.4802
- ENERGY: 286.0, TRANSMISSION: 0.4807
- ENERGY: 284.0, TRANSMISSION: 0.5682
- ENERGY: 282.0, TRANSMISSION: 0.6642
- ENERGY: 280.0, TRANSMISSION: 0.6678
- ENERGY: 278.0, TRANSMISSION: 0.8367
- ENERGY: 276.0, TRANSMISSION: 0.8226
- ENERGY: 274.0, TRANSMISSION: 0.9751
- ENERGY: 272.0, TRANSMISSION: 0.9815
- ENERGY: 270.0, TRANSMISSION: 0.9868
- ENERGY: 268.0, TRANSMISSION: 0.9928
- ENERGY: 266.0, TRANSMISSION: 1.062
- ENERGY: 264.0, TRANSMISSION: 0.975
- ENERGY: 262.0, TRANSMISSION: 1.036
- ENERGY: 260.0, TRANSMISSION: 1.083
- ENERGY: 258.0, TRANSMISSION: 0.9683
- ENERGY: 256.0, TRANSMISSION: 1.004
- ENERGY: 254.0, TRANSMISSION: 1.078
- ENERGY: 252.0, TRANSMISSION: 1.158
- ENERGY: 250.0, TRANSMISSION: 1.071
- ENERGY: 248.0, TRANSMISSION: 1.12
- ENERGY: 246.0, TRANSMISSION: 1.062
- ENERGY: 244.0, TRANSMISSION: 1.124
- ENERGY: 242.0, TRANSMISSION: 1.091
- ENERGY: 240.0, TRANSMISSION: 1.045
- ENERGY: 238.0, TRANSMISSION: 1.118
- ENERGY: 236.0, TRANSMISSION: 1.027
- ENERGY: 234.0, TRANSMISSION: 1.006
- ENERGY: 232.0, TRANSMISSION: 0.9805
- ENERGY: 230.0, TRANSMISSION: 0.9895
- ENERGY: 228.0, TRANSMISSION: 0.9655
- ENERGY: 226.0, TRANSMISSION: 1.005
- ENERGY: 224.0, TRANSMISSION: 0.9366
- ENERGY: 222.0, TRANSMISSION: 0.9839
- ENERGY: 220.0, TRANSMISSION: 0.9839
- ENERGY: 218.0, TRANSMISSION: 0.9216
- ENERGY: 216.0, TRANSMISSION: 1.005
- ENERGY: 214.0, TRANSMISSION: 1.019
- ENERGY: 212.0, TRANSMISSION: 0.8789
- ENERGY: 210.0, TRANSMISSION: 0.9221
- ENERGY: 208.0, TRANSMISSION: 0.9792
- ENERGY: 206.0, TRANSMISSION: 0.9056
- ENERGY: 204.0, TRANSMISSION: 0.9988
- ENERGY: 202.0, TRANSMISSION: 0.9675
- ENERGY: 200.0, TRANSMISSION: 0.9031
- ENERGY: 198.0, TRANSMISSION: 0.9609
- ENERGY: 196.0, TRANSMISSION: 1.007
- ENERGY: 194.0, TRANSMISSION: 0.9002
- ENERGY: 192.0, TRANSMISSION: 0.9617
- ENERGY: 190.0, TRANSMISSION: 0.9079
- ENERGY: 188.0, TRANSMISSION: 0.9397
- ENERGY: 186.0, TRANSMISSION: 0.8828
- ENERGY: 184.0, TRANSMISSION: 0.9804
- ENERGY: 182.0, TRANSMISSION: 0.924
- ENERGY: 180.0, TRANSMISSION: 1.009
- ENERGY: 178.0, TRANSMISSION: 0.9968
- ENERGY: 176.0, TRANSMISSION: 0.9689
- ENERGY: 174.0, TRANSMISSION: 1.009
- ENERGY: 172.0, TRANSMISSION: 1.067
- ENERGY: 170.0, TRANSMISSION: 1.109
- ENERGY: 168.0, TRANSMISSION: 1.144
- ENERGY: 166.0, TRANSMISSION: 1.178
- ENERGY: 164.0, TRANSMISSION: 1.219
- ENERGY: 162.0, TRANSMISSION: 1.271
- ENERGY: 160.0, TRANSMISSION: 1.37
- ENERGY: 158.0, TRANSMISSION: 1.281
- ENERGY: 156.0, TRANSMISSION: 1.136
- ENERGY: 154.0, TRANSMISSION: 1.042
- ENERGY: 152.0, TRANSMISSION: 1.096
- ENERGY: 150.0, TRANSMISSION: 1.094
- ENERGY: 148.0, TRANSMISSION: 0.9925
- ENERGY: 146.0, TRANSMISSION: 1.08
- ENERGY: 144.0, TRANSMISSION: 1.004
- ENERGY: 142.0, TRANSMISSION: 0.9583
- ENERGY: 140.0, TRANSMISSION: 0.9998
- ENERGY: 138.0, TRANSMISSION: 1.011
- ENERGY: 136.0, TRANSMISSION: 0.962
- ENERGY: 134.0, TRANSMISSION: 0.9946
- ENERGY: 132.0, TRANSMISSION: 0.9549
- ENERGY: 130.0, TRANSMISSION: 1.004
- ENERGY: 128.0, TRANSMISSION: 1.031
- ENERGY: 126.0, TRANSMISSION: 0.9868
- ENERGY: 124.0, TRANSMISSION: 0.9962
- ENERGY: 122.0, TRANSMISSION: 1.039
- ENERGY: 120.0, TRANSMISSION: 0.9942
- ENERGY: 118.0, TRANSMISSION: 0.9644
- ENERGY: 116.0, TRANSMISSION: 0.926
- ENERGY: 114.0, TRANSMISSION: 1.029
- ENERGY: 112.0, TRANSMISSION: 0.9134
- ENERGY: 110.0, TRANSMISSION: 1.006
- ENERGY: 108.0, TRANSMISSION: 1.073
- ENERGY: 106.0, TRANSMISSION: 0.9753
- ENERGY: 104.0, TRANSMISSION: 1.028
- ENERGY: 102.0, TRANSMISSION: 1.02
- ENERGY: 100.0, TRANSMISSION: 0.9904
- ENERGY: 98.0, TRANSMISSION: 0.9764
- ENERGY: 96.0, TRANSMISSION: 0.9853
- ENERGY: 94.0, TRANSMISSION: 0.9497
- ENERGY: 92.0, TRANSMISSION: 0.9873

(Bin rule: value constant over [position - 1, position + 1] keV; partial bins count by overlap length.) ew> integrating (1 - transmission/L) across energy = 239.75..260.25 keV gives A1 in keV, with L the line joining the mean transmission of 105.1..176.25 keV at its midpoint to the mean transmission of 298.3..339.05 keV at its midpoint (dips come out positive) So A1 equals -1.8 keV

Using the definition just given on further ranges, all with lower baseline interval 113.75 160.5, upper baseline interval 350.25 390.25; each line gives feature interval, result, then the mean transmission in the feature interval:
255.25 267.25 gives 1.1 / 1.02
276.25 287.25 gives 4.7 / 0.652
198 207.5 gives 1.2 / 0.947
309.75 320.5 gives 0.7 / 1.09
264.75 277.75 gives 2.0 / 0.963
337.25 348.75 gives 4.9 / 0.678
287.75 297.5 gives 5.5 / 0.498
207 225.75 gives 2.3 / 0.961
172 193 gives 2.1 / 0.963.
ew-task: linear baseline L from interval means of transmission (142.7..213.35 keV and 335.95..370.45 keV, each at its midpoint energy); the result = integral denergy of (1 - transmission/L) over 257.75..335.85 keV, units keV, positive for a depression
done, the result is 9.98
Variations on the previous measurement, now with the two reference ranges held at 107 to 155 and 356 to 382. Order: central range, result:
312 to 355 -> 10.0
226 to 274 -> 3.3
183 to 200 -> 1.9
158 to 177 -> -2.1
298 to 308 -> 2.9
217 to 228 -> 1.3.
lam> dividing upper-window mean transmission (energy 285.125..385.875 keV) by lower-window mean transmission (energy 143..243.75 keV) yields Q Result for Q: 0.93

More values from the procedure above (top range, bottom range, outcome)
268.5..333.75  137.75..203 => 0.81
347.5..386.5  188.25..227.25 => 1.23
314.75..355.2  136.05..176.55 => 0.82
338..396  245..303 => 1.33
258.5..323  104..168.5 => 0.81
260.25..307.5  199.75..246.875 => 0.77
